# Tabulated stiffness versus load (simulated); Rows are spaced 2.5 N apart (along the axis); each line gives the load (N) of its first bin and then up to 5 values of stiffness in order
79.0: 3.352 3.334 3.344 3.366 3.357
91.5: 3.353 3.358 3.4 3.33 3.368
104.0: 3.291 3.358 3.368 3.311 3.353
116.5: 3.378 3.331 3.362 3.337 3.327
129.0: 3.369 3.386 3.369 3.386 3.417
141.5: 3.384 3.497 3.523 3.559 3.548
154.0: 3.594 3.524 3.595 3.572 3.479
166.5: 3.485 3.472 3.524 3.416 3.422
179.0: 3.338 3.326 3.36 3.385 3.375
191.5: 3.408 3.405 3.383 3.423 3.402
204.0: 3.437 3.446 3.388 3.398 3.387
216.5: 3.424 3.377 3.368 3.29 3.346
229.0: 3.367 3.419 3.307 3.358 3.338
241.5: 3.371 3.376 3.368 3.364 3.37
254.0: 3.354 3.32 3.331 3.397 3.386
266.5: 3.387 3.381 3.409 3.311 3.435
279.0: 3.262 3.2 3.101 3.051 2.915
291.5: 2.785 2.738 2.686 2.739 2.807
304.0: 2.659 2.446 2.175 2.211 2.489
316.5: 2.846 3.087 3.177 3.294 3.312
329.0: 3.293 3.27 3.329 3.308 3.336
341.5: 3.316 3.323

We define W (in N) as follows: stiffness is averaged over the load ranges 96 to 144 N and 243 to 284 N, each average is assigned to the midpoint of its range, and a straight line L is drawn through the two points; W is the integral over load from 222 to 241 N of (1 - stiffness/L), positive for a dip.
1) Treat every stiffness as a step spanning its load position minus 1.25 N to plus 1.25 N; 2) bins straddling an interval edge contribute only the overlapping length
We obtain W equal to 0.0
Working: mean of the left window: 3.36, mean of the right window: 3.35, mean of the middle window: 3.35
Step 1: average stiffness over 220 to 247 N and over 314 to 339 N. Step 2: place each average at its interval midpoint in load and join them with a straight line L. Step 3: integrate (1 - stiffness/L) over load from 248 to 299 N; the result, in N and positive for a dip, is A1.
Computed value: 1.3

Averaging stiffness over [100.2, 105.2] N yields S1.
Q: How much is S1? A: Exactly 3.33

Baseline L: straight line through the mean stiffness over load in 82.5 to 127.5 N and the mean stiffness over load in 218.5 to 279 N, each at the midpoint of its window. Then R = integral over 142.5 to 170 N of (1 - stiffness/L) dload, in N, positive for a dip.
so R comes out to -1.45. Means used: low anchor 3.35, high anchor 3.36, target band 3.53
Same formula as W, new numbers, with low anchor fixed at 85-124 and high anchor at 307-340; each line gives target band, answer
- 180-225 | -2.8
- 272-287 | -0.9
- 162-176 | -1.0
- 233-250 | -1.2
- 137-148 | -0.5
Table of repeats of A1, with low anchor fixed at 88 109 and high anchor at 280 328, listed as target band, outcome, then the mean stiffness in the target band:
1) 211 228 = -1.8 N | 3.37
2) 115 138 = -0.6 N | 3.36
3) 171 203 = -2.7 N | 3.39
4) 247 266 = -2.6 N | 3.36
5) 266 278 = -1.9 N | 3.38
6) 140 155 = -1.3 N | 3.51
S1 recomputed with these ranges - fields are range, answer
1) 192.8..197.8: 3.39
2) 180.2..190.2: 3.36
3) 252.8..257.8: 3.34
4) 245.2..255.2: 3.36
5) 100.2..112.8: 3.34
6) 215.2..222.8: 3.39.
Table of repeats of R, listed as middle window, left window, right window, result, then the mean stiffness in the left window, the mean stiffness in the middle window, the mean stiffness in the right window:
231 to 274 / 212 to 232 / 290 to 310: -4.0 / 3.37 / 3.36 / 2.64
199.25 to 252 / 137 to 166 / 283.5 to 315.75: -4.9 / 3.51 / 3.38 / 2.67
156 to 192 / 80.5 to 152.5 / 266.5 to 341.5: -1.9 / 3.38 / 3.44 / 3.01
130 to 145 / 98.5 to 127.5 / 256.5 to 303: -0.4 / 3.34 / 3.4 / 3.13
